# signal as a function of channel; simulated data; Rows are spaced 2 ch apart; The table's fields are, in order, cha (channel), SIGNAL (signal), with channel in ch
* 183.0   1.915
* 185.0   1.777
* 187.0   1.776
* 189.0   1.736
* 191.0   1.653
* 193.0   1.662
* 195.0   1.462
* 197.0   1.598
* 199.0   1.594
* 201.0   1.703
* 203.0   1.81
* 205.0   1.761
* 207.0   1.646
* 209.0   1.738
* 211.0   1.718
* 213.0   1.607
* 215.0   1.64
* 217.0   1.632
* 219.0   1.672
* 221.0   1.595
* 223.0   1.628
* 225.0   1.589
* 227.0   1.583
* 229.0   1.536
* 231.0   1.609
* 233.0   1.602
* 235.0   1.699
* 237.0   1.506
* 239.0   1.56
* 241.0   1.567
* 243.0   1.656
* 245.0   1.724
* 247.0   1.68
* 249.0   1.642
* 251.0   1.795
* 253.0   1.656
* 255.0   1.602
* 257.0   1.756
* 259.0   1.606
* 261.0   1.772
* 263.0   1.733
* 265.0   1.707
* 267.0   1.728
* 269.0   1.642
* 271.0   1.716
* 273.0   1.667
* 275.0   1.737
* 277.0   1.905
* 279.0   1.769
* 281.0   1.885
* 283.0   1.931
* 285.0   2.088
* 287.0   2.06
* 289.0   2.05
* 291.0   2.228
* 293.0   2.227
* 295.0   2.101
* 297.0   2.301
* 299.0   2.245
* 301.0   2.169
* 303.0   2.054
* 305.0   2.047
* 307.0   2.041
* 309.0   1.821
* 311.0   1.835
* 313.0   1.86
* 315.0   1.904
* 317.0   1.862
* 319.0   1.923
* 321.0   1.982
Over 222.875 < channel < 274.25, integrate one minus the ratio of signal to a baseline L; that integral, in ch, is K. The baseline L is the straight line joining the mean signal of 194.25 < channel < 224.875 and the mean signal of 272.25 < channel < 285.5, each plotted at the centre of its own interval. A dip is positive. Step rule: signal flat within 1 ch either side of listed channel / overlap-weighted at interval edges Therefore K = 3.2 ch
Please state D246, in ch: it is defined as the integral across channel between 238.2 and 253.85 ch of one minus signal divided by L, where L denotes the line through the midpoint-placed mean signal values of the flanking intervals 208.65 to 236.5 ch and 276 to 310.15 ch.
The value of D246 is 1.0 ch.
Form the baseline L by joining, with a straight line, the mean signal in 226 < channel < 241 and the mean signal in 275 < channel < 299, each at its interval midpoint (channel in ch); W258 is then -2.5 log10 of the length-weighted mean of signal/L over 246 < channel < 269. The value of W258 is 0.06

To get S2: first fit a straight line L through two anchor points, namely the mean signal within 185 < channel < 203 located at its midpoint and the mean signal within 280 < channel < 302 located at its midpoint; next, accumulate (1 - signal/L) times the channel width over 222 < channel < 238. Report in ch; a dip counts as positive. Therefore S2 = 2.1 ch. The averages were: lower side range 1.66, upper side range 2.12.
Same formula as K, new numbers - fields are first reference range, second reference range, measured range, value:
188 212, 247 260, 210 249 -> 1.2 ch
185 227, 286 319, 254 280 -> 2.5 ch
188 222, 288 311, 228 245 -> 2.0 ch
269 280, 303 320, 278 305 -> -3.8 ch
